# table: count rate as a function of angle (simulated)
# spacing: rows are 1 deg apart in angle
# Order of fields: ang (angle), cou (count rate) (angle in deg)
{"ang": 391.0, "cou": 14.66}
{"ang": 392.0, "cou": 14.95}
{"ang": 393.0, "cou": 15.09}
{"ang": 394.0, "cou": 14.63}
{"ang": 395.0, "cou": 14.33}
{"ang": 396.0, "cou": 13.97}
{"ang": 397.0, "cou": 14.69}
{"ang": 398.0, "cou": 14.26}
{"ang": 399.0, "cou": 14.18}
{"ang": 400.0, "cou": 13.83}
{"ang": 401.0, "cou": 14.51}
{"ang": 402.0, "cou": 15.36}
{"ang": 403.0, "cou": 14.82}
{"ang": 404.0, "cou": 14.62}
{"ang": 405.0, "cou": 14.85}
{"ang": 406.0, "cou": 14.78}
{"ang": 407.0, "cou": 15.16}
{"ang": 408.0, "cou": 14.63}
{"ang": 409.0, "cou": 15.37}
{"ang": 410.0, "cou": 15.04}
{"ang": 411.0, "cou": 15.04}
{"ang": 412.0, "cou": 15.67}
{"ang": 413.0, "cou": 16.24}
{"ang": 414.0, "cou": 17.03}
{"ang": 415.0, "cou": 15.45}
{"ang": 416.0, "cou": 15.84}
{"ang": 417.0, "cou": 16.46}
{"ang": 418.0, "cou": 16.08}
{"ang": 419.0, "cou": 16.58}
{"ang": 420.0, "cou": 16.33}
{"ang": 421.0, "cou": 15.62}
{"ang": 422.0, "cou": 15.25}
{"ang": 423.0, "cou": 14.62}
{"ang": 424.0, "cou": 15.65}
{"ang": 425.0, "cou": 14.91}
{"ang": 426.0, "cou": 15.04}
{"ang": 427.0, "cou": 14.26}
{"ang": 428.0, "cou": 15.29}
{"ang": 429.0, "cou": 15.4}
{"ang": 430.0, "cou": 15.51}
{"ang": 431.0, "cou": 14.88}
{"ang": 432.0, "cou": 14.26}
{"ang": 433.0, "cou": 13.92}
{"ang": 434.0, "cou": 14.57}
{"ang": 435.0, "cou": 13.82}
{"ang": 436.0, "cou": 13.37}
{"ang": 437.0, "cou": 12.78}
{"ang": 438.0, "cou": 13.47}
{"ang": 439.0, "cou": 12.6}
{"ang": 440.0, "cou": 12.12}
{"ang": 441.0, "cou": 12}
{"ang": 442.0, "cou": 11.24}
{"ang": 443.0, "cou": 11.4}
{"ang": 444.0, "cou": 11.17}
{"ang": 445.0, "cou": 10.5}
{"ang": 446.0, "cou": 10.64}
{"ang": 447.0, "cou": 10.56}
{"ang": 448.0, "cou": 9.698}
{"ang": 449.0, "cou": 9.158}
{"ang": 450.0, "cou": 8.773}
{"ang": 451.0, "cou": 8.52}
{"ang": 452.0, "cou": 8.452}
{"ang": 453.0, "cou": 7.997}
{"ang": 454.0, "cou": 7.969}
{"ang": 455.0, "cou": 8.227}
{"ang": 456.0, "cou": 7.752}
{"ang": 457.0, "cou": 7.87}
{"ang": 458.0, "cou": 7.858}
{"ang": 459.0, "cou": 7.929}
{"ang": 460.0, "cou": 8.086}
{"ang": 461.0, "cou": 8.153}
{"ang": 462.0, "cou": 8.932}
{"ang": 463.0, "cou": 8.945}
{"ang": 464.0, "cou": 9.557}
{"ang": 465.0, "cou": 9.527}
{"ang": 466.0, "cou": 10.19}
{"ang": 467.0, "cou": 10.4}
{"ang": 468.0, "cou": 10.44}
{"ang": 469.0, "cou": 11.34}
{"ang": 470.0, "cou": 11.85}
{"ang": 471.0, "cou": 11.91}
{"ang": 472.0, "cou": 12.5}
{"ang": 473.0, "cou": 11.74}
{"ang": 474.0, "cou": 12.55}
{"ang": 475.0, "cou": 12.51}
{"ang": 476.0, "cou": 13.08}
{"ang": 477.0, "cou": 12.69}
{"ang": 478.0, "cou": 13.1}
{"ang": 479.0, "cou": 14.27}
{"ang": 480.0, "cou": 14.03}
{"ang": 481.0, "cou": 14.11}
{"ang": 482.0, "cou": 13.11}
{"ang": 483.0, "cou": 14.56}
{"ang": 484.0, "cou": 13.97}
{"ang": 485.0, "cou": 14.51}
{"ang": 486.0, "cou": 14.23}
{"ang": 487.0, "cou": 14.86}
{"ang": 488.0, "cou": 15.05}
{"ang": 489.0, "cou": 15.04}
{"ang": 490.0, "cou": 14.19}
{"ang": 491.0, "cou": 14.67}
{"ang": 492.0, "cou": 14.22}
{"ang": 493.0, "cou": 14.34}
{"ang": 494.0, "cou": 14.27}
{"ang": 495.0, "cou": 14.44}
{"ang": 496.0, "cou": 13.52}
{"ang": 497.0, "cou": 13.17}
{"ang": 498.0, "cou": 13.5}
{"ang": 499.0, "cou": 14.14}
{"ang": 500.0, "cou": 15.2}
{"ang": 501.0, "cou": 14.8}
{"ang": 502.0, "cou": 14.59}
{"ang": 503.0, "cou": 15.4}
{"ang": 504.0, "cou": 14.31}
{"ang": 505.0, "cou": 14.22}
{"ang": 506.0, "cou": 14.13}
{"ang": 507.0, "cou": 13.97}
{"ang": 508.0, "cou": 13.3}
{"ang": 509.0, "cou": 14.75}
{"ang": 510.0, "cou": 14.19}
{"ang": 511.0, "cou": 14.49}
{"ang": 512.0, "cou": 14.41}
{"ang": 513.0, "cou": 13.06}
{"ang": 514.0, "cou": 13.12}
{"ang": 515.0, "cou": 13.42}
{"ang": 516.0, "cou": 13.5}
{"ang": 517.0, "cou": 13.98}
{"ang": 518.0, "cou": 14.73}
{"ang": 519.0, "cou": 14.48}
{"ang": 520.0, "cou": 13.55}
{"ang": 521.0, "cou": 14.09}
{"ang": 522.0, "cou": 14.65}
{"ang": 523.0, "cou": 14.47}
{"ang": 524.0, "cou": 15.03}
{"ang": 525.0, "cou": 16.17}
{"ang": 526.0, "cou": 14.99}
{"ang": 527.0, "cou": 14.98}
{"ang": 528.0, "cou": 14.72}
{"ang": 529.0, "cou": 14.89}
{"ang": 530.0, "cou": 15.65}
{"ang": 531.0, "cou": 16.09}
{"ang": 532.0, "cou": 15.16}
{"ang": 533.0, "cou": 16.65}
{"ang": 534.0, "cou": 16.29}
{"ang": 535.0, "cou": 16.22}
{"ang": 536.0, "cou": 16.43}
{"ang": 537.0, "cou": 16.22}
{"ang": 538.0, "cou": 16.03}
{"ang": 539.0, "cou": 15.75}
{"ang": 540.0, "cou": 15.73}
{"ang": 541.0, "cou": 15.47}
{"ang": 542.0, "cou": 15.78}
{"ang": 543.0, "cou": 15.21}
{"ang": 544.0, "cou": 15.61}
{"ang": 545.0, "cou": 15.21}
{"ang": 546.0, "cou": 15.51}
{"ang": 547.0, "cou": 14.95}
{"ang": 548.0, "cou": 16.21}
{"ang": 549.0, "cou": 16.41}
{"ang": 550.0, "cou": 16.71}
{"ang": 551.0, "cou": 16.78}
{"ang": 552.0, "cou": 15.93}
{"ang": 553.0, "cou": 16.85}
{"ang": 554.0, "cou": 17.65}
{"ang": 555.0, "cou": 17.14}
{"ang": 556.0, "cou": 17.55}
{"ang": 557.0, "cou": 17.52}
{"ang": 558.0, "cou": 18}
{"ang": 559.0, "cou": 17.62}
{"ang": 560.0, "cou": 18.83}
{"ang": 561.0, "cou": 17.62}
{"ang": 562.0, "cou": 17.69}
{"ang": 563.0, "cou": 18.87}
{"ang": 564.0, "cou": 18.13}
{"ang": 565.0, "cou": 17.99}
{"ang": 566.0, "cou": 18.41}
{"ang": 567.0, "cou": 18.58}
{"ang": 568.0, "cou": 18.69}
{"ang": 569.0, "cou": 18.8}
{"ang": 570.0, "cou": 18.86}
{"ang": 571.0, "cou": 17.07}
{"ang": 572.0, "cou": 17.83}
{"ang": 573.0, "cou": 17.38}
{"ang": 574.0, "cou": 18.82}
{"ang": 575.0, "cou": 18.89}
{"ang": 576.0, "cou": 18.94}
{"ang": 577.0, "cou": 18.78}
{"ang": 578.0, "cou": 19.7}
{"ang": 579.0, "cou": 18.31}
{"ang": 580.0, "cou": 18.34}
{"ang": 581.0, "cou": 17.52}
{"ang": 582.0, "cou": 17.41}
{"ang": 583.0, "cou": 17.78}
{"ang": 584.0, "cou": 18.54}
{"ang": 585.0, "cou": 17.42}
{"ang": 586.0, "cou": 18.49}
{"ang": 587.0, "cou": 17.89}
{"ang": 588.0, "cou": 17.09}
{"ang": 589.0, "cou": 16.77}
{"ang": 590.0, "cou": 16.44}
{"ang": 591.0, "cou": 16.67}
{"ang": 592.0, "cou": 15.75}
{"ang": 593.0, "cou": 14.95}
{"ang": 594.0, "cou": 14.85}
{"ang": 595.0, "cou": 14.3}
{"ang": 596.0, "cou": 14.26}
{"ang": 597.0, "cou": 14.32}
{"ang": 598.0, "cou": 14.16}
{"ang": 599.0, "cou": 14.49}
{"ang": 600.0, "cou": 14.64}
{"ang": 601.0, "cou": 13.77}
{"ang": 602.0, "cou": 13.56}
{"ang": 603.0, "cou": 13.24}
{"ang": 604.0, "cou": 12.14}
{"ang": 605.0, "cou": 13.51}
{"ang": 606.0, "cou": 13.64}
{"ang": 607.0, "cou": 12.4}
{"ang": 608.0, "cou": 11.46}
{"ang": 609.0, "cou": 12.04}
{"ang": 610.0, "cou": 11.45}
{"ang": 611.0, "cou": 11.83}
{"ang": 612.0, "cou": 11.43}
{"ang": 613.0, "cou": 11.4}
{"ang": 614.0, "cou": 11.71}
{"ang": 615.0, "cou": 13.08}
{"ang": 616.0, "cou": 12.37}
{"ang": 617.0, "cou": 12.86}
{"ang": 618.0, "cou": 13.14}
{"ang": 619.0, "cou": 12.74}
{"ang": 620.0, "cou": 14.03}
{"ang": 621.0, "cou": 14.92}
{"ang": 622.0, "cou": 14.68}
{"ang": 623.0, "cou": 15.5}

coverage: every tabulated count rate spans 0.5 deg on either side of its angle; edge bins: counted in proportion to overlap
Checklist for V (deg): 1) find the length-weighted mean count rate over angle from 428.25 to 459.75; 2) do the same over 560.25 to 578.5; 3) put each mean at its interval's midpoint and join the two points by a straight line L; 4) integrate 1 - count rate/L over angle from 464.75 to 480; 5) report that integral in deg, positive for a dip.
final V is 1.0 deg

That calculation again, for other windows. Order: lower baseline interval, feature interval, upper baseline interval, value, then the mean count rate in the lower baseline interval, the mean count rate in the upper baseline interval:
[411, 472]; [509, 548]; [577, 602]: -1.0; 12.2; 16.4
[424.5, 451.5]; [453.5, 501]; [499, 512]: 5.5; 12.6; 14.4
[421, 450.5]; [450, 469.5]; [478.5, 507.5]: 6.8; 13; 14.3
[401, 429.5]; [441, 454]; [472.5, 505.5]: 4.3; 15.4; 14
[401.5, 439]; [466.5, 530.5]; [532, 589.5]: 9.5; 15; 17.3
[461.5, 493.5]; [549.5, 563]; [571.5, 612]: -2.4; 12.7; 15.7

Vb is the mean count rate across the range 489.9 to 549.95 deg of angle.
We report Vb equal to 14.8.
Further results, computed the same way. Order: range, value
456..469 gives 9.03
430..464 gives 10.6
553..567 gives 17.9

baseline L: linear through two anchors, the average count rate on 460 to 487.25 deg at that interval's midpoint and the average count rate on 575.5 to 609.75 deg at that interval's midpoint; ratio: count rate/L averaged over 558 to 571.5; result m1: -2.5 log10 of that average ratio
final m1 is -0.226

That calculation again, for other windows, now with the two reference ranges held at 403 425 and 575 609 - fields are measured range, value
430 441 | 0.15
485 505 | 0.09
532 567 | -0.07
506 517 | 0.13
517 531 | 0.06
